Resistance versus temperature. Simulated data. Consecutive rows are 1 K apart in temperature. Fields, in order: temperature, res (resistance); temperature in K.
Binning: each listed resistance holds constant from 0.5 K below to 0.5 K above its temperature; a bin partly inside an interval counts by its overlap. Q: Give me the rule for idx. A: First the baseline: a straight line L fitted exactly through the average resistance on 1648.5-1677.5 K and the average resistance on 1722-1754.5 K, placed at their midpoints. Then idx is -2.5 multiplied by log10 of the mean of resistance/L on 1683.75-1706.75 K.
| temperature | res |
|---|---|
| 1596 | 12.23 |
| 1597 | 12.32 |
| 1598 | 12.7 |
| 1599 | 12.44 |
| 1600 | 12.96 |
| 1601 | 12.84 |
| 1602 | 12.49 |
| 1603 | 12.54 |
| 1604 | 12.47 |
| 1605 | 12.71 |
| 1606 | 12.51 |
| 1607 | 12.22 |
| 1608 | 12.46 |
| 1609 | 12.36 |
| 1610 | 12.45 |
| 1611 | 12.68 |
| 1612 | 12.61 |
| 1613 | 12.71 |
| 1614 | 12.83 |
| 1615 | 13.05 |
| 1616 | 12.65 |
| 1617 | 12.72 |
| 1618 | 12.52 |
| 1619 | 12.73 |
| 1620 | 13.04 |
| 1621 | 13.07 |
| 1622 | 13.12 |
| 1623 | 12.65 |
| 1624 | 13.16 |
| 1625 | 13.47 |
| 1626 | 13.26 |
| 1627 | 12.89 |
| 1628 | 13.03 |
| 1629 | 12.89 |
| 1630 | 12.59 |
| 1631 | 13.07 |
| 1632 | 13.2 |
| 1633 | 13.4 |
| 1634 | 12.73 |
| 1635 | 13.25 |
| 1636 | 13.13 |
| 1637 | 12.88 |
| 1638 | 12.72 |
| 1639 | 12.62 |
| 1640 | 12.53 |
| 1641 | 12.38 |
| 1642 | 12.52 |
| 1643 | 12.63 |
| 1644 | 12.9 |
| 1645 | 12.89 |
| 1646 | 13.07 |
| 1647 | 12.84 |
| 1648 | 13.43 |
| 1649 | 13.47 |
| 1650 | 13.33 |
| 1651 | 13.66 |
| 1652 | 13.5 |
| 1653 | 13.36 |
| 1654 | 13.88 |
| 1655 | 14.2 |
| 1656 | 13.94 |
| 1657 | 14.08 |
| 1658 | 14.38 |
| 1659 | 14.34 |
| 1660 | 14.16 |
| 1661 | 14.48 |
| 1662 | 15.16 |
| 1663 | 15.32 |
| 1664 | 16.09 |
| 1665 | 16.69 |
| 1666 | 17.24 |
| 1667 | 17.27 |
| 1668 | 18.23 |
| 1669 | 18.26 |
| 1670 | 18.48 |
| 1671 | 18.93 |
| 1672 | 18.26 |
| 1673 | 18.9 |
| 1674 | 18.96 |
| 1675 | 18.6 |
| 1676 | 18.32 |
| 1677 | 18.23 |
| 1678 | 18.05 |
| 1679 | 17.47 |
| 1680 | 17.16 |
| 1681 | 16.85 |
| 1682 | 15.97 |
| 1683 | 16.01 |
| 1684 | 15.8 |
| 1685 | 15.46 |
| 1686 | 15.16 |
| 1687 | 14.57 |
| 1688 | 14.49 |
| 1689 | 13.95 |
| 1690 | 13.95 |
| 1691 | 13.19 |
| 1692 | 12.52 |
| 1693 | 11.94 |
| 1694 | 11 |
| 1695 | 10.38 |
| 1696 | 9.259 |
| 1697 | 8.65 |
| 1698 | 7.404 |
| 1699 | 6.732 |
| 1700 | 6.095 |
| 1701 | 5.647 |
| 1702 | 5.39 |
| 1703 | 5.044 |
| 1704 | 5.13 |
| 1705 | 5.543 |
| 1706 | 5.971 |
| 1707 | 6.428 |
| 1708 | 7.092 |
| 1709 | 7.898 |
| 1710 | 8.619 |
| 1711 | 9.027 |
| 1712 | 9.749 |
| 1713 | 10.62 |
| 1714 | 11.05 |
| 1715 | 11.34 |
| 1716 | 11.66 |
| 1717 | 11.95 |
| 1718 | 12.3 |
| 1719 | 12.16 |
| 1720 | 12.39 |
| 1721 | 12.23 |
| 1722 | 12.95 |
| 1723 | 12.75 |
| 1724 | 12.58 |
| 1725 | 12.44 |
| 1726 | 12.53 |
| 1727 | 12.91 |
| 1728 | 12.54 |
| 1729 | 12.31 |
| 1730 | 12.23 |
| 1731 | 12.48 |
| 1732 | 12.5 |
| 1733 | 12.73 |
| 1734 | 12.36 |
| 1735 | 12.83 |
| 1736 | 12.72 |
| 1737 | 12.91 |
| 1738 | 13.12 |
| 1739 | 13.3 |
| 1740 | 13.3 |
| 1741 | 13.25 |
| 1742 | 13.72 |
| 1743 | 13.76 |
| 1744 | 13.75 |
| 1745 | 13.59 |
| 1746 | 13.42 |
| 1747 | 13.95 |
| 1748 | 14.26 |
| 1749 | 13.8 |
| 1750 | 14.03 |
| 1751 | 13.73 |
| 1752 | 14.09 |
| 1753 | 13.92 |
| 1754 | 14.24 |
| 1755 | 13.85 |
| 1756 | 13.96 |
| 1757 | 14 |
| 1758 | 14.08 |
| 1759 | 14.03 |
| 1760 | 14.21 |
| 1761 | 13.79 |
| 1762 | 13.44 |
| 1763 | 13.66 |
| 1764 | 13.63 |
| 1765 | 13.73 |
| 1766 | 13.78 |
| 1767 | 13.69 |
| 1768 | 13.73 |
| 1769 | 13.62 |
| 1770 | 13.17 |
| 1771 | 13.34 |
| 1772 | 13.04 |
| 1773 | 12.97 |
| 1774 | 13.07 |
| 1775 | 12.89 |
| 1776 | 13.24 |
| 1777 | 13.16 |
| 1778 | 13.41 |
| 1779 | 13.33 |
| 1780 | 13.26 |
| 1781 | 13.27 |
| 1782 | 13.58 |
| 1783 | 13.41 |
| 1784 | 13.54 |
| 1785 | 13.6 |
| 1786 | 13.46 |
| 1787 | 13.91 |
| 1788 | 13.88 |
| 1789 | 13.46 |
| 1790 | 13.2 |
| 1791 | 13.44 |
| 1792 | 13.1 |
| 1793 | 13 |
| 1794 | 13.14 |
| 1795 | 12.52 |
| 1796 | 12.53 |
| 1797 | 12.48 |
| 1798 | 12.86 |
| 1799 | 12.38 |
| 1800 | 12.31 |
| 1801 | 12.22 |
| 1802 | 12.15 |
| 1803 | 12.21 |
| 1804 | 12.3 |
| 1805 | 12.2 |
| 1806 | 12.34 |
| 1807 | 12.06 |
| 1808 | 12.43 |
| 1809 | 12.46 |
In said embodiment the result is 0.43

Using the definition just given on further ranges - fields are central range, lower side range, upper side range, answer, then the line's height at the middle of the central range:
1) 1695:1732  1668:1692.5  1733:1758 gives 0.46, 15.1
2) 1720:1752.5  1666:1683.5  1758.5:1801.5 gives 0.16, 15.2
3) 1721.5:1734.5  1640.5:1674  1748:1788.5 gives 0.13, 14.1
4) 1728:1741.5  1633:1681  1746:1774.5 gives 0.11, 14.1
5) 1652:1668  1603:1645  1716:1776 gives -0.16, 12.9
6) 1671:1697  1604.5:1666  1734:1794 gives -0.15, 13.4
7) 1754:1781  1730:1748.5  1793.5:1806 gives -0.06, 12.8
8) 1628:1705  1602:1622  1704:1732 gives -0.17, 11.7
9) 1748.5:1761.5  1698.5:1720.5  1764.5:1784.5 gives -0.17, 11.9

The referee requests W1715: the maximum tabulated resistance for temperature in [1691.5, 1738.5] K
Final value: 13.12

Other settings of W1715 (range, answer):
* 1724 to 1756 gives 14.26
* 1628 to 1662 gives 15.16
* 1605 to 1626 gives 13.47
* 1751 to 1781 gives 14.24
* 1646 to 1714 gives 18.96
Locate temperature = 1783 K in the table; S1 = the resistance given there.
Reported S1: 13.41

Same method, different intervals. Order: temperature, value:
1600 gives 12.96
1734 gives 12.36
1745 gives 13.59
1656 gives 13.94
